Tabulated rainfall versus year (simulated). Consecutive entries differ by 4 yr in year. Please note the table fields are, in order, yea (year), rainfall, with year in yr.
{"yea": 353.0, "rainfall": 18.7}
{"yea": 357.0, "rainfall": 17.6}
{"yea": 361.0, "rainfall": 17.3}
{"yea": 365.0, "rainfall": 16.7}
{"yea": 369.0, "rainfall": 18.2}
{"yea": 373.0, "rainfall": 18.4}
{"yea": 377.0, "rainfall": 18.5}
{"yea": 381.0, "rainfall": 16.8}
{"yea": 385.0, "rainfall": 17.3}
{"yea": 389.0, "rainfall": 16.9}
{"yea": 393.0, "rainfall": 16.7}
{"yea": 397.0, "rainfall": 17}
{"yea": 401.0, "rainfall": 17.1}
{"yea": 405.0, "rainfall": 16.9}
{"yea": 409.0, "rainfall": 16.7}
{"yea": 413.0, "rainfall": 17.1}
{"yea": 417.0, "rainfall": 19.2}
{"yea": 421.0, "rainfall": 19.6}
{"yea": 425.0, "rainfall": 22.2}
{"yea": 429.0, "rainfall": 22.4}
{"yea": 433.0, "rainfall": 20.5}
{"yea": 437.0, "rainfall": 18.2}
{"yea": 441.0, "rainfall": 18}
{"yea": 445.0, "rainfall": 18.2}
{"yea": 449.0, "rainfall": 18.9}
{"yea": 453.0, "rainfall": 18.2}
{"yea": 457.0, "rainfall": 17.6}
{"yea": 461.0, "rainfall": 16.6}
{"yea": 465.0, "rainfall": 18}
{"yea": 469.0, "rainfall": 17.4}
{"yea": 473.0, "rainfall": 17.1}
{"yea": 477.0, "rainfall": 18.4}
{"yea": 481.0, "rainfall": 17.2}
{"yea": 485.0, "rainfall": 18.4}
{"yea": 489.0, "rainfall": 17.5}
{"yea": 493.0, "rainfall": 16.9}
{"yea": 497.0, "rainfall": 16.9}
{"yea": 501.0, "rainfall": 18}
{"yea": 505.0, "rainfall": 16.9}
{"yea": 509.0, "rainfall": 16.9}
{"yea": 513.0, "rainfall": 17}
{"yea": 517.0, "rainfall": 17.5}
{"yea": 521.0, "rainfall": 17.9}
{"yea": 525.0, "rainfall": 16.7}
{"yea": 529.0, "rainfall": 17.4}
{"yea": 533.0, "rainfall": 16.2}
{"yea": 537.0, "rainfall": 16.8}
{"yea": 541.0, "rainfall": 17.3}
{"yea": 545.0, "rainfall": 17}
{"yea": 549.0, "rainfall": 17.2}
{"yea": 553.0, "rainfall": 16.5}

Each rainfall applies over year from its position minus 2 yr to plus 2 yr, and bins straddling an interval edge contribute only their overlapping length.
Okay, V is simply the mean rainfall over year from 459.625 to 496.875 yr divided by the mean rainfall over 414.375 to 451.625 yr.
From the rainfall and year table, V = 0.9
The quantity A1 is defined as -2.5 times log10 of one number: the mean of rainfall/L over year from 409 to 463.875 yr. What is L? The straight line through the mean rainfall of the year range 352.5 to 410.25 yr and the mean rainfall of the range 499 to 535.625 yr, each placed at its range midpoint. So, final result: -0.096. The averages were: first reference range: 17.4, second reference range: 17.2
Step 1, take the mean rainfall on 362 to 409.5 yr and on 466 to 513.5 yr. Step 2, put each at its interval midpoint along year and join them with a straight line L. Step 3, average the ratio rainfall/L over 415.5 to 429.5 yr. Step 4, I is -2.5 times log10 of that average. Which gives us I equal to -0.195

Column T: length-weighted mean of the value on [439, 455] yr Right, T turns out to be 18.3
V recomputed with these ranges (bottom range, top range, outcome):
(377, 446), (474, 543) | 0.95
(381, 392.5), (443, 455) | 1.08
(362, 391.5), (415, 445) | 1.14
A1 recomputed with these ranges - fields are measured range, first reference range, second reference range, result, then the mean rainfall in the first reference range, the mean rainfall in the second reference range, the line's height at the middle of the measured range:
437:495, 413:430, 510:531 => 0.070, 20.3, 17.3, 19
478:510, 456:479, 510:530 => 0.001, 17.5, 17.3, 17.4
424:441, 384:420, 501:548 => -0.184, 17.3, 17.1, 17.2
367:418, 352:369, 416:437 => 0.096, 17.6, 20.6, 19.1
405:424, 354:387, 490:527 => -0.045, 17.6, 17.2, 17.5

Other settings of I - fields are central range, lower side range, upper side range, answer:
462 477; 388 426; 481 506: 0.00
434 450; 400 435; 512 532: 0.02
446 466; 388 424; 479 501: -0.02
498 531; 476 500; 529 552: 0.00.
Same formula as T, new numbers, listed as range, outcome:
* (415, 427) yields 20.3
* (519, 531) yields 17.3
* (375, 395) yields 17.2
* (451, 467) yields 17.6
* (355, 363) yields 17.5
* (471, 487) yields 17.8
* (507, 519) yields 17.1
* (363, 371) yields 17.4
